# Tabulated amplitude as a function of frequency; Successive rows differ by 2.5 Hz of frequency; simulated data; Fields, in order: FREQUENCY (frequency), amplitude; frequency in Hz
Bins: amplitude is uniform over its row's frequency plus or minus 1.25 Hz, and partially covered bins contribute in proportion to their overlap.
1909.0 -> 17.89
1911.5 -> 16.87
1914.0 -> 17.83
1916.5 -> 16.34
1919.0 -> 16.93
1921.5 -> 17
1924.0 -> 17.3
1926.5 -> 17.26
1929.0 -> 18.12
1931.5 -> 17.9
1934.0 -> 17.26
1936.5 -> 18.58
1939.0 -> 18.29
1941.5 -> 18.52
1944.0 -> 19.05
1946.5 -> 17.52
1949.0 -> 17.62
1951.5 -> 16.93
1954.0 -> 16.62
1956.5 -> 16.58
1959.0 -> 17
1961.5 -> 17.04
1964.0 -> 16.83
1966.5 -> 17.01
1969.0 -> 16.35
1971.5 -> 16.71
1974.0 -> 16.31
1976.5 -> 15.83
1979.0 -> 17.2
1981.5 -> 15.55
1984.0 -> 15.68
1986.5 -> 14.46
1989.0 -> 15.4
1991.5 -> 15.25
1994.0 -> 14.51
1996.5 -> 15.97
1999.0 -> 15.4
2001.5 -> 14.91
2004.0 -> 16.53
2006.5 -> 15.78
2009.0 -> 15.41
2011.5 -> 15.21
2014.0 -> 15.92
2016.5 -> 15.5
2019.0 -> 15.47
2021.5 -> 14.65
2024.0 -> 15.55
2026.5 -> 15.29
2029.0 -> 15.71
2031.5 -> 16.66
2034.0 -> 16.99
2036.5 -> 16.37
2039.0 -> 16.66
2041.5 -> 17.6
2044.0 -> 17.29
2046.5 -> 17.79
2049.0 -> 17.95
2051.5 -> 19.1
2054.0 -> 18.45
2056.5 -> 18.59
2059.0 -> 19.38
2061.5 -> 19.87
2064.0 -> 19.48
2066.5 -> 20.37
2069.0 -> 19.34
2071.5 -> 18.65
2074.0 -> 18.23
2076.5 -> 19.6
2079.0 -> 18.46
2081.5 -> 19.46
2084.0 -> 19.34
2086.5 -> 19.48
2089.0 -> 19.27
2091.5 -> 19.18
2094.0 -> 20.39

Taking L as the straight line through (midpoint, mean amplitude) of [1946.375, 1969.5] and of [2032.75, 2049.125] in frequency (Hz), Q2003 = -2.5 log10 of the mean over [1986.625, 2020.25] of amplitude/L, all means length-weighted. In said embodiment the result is 0.11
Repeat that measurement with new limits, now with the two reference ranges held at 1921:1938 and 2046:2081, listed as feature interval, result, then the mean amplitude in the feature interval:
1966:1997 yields 0.150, 15.8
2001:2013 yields 0.180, 15.6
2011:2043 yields 0.165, 16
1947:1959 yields 0.057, 17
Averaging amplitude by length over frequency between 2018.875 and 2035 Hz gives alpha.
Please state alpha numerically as 15.8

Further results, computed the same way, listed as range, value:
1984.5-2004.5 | 15.3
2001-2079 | 17.3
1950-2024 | 15.9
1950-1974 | 16.8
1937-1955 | 17.8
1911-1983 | 17.2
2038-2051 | 17.6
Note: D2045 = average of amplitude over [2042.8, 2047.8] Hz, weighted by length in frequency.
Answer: 17.5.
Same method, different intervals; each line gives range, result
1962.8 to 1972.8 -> 16.7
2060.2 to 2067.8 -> 19.9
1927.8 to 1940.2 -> 18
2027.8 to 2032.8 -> 16.2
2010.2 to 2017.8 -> 15.5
